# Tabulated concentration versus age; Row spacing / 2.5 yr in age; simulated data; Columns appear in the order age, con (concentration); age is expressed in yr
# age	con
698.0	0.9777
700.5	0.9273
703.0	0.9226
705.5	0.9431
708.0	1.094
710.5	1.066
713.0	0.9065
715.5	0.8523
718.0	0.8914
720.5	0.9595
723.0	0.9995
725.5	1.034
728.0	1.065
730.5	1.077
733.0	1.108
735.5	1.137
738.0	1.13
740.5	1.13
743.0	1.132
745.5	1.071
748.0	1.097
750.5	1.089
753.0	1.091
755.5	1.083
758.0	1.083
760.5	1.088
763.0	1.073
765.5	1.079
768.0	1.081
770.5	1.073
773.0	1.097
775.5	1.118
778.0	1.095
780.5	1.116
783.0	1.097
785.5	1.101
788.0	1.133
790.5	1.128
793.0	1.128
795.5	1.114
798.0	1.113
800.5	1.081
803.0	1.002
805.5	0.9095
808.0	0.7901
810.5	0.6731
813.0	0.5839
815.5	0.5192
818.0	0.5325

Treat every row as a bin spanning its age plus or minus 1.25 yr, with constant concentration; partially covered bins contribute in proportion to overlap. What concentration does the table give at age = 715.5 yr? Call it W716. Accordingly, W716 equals 0.8523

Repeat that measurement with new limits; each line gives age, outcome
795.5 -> 1.114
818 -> 0.5325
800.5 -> 1.081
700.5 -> 0.9273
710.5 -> 1.066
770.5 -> 1.073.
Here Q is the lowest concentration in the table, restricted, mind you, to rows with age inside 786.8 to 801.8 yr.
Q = 1.081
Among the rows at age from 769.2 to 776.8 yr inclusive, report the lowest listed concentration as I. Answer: 1.073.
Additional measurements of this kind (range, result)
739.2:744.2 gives 1.13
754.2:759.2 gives 1.083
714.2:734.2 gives 0.8523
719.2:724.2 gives 0.9595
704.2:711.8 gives 0.9431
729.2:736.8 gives 1.077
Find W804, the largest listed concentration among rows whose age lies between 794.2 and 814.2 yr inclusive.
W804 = 1.114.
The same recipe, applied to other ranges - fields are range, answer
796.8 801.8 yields 1.113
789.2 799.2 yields 1.128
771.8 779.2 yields 1.118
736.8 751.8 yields 1.132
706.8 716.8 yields 1.094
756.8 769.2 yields 1.088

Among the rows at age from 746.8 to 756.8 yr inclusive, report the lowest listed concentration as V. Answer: 1.083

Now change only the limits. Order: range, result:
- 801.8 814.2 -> 0.5839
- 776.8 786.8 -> 1.095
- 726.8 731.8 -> 1.065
